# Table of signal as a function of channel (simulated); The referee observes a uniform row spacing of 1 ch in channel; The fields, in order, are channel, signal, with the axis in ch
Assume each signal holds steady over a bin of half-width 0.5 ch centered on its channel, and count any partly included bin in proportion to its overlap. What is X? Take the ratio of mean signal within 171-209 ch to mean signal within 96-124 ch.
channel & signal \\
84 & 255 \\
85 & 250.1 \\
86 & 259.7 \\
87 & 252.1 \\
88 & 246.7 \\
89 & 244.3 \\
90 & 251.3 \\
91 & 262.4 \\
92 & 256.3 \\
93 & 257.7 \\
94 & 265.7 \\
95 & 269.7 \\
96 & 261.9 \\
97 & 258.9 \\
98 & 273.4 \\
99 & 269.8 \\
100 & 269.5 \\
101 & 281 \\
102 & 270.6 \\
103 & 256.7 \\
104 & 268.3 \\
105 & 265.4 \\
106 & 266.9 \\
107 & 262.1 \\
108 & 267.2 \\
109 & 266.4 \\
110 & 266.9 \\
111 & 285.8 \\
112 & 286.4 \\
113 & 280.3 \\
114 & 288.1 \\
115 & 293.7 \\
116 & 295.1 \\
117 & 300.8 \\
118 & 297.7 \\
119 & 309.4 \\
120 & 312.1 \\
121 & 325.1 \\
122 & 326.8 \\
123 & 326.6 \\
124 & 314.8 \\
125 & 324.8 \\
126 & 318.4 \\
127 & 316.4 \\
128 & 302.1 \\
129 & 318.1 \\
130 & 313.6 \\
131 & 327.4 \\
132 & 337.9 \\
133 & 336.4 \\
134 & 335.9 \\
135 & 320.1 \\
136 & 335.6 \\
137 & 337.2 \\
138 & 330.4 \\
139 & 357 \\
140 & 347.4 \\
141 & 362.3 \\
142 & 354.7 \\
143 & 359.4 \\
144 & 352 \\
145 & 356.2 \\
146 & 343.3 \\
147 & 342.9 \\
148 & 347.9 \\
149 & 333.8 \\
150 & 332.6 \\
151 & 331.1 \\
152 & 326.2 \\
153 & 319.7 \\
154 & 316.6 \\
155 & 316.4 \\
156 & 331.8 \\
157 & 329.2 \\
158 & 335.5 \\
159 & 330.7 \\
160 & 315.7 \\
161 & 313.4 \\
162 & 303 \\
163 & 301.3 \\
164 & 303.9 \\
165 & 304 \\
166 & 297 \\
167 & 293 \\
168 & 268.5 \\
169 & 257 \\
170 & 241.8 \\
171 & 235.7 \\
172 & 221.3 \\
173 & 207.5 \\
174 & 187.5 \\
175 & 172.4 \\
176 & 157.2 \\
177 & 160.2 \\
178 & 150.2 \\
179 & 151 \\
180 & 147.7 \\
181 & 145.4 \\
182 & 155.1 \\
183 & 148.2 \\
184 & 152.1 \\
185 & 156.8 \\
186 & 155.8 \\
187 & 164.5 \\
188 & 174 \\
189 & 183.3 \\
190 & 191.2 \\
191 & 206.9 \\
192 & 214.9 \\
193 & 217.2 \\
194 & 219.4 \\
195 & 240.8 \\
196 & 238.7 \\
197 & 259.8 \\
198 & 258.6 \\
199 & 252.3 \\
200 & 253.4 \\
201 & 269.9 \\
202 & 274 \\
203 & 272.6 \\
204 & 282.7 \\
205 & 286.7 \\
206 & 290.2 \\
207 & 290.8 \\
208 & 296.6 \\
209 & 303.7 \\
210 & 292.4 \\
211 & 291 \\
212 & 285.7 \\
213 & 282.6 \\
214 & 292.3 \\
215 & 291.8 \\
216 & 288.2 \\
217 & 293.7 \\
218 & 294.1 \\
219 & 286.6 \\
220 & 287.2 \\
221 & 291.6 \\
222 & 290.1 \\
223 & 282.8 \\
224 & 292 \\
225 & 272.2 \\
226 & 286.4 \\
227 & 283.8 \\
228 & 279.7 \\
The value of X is 0.75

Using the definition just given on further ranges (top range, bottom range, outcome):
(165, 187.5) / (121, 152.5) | 0.58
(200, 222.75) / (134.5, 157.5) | 0.85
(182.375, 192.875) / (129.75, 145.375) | 0.52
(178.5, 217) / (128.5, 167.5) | 0.71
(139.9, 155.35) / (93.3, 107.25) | 1.27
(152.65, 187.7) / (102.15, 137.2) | 0.79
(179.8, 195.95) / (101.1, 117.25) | 0.66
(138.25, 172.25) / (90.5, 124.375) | 1.13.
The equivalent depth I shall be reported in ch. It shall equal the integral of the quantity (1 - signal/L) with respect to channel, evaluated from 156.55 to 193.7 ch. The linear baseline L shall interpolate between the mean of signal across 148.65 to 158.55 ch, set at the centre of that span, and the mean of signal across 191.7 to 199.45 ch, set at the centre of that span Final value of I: 8.10 ch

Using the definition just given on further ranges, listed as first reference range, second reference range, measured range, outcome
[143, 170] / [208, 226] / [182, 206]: 6.3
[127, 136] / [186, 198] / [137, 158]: -3.3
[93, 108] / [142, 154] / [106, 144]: -1.2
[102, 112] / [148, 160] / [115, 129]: -1.2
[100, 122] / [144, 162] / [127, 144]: -1.3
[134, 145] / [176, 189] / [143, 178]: -4.9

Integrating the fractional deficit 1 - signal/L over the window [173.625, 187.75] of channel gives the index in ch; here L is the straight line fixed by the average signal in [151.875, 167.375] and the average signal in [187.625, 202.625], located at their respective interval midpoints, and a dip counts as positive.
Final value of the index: 5.73 ch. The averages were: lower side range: 315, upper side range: 231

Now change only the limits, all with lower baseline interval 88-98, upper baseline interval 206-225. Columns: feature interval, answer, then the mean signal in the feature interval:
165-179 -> 3.0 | 220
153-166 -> -1.9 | 316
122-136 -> -2.9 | 323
